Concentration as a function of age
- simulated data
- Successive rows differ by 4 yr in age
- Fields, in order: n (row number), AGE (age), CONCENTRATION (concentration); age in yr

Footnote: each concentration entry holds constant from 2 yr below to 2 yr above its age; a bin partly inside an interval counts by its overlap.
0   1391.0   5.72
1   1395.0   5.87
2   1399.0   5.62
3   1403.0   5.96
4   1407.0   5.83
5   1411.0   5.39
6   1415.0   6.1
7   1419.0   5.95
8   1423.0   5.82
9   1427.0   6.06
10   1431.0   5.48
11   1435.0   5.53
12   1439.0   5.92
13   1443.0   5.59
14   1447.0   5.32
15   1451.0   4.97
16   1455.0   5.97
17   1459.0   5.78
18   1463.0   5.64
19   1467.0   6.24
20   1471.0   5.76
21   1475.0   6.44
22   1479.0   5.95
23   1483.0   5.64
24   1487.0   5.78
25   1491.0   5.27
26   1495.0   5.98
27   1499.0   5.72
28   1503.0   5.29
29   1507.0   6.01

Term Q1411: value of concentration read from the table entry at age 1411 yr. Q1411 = 5.39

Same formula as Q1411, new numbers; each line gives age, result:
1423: 5.82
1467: 6.24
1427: 6.06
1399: 5.62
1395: 5.87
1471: 5.76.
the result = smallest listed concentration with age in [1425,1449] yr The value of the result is 5.32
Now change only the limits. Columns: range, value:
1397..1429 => 5.39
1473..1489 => 5.64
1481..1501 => 5.27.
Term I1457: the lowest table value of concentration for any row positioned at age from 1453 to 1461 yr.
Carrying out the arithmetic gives 5.78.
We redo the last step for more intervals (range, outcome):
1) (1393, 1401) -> 5.62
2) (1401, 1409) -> 5.83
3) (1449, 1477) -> 4.97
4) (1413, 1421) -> 5.95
